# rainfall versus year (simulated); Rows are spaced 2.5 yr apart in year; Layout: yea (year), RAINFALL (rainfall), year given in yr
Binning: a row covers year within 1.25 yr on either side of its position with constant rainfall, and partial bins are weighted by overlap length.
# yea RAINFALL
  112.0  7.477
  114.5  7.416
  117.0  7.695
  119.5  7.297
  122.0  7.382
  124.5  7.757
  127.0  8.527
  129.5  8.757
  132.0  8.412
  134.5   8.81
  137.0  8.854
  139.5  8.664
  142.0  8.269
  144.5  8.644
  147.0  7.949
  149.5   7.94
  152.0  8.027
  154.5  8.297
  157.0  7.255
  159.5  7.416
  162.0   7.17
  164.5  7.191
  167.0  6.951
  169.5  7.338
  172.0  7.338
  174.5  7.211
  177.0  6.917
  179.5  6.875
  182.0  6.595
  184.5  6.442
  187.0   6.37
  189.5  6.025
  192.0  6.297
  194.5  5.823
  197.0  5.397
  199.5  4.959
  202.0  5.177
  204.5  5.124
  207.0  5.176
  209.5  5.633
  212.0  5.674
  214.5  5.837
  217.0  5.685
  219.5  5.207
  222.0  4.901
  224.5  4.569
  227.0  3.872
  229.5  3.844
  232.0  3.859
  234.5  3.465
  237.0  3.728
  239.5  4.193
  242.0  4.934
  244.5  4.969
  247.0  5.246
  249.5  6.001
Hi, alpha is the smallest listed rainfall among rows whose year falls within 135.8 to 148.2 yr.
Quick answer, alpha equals 7.949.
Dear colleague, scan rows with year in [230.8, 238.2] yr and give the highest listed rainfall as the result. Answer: 3.859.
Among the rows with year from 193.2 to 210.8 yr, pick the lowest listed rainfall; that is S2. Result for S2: 4.959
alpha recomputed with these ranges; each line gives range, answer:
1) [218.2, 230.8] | 3.844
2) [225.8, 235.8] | 3.465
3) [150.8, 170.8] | 6.951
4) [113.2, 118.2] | 7.416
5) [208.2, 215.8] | 5.633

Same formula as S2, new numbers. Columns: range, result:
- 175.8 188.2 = 6.37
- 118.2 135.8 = 7.297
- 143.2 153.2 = 7.94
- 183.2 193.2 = 6.025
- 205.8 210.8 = 5.176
